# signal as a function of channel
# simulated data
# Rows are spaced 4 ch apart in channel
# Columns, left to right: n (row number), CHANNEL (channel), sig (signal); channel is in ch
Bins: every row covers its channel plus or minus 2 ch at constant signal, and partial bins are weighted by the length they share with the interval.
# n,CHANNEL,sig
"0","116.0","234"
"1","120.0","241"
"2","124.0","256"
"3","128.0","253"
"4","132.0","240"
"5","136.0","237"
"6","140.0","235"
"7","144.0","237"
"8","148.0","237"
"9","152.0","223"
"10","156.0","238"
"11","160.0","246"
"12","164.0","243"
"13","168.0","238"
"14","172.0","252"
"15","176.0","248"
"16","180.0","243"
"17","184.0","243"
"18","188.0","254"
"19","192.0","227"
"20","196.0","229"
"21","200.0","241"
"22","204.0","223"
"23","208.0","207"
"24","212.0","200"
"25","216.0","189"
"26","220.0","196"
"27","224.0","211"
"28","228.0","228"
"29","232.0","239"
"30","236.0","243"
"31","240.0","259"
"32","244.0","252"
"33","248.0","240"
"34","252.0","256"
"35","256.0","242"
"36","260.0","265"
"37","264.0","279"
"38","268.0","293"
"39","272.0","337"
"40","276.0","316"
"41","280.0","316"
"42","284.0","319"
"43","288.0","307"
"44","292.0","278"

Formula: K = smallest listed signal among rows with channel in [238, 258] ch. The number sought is 240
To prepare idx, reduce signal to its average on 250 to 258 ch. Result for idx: 249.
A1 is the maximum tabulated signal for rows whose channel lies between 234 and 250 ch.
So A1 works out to 259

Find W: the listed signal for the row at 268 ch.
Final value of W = 293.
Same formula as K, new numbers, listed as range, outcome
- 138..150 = 235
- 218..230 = 196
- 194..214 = 200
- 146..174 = 223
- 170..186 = 243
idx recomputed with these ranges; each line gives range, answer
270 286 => 322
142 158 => 234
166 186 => 245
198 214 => 218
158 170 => 242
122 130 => 254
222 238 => 230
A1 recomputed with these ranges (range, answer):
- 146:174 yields 252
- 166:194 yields 254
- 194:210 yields 241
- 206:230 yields 228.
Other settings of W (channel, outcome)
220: 196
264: 279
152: 223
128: 253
